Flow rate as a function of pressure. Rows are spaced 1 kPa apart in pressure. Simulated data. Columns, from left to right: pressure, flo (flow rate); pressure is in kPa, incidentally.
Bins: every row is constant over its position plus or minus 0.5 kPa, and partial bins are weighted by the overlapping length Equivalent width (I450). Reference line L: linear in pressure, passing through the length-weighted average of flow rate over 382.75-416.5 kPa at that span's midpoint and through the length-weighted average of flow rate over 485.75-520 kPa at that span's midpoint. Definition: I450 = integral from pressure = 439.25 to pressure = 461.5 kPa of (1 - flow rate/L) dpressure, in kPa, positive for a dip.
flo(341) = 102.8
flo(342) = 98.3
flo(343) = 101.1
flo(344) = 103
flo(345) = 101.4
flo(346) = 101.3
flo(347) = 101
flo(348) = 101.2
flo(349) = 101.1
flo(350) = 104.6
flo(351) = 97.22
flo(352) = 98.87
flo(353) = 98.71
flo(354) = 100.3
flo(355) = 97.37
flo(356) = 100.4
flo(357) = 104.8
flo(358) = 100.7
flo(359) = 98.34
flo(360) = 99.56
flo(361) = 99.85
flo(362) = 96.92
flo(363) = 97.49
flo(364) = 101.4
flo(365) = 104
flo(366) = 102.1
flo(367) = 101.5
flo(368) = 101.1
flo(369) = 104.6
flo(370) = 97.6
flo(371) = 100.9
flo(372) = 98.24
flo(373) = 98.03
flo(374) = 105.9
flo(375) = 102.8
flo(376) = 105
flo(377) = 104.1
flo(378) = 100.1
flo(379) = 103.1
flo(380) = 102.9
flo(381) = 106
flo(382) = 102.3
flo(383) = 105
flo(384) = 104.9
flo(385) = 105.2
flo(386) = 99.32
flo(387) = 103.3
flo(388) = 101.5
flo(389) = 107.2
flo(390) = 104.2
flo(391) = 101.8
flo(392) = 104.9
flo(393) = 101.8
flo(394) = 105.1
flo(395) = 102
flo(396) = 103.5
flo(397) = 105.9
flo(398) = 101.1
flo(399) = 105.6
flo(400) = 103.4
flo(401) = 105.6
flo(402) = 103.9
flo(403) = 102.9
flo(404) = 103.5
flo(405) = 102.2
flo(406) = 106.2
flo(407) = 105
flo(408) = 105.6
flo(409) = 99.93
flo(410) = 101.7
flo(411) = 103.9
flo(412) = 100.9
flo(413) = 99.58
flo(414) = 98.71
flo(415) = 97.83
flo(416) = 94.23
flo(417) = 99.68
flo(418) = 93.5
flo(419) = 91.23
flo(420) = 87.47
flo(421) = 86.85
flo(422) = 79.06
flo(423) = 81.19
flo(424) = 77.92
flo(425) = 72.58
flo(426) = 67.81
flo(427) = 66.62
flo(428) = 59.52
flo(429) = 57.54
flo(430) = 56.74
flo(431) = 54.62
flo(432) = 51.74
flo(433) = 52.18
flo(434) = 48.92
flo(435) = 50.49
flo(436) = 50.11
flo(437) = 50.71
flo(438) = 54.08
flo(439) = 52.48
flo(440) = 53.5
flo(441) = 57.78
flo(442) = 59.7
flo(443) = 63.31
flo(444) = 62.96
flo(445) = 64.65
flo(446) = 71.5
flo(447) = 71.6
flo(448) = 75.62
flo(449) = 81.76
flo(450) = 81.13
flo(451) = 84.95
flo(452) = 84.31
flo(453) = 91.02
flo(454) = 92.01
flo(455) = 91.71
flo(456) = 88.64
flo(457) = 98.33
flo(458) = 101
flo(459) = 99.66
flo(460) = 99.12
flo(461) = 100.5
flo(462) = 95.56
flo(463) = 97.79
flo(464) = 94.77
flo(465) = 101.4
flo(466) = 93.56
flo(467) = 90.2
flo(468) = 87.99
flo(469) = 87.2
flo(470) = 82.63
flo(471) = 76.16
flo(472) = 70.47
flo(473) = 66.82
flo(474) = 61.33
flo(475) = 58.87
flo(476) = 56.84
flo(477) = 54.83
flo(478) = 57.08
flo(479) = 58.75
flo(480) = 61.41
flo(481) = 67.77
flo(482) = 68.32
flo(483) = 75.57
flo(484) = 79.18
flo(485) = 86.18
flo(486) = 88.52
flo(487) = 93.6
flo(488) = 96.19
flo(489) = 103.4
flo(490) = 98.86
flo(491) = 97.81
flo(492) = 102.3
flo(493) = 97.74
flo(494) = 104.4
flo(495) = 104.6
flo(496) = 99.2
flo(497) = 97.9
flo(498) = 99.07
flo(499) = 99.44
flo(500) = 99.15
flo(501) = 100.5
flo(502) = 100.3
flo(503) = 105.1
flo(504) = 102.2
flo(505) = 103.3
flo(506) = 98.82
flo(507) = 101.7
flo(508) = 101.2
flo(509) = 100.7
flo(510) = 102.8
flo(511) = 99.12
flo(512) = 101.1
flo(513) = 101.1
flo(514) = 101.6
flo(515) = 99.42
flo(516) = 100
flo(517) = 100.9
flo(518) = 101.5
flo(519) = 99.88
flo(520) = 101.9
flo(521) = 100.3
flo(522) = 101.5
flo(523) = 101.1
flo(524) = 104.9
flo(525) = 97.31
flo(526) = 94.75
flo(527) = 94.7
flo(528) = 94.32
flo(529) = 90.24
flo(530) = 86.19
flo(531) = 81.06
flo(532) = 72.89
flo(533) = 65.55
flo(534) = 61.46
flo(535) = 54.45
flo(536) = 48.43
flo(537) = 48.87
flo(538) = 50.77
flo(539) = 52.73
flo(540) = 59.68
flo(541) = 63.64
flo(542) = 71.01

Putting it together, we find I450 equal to 4.6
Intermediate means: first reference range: 103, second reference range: 100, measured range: 80.4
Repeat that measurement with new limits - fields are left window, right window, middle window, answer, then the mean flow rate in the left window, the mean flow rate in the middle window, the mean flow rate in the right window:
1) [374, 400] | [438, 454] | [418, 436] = 3.1 kPa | 104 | 67.5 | 70.6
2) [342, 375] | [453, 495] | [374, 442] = 3.9 kPa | 101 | 89.1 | 85.3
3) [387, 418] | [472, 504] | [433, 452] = 6.2 kPa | 103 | 63.3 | 85.2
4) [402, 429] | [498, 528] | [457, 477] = 2.3 kPa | 91.3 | 84.9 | 100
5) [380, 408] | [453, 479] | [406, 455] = 9.2 kPa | 104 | 76.4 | 83.8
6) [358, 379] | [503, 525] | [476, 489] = 3.4 kPa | 101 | 74.4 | 101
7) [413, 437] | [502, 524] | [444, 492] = 2.1 kPa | 73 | 82.7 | 101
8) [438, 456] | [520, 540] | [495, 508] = -4.0 kPa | 72.9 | 101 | 79.1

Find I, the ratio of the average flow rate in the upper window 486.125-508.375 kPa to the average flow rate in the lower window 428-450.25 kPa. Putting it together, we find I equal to 1.7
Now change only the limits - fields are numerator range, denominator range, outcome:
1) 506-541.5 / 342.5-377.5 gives 0.86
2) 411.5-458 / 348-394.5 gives 0.73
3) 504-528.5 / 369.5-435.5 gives 1.07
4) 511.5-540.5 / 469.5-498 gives 1.05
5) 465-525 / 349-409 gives 0.89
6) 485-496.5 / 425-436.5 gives 1.73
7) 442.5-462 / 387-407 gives 0.82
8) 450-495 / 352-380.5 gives 0.84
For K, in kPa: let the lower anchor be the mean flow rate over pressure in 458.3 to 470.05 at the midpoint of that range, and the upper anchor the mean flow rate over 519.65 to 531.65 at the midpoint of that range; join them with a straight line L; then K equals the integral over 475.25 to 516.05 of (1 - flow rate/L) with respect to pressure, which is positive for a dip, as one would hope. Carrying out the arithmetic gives 1.5 kPa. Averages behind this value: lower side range 94.8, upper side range 95.3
